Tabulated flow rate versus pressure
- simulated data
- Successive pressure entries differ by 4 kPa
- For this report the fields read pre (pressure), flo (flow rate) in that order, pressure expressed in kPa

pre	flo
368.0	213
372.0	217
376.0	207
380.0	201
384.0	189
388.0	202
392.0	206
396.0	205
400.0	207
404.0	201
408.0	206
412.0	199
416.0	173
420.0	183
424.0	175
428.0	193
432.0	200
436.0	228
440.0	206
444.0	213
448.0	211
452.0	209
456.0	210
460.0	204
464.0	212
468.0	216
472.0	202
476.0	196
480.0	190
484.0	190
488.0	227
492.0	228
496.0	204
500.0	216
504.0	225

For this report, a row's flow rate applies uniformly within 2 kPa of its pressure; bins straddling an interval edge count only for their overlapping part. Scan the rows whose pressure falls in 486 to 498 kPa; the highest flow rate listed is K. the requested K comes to 228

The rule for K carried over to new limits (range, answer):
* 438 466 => 213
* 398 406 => 207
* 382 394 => 206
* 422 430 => 193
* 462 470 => 216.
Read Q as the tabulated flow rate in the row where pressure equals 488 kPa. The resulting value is 227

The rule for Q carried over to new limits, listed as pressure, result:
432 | 200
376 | 207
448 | 211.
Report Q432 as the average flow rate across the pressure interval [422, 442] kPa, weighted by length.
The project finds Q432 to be 200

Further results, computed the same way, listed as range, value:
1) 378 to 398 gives 201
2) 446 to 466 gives 209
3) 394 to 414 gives 204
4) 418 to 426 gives 179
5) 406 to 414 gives 202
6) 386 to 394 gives 204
